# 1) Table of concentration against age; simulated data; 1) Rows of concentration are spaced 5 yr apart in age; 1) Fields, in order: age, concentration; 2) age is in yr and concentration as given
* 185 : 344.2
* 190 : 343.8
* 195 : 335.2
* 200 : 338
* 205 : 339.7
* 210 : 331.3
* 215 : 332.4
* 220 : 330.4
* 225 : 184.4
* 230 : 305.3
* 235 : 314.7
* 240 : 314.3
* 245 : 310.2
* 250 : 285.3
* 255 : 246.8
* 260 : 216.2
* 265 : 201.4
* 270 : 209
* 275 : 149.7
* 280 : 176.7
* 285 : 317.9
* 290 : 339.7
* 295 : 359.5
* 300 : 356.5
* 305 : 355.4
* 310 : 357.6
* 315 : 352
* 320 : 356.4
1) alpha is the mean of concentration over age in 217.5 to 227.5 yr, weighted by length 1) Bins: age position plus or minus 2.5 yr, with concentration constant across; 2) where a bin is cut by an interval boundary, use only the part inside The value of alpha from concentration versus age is 257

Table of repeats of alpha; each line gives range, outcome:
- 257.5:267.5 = 209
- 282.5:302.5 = 343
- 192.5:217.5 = 335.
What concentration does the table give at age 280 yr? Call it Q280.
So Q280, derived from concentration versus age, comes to 176.7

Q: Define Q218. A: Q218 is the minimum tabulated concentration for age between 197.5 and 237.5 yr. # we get 184.4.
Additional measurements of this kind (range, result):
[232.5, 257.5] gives 246.8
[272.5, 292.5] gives 149.7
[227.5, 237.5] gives 305.3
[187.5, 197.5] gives 335.2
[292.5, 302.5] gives 356.5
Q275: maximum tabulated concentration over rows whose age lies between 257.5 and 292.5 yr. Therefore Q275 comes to 339.7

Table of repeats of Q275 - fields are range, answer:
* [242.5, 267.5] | 310.2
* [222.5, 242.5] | 314.7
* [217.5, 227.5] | 330.4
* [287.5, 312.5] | 359.5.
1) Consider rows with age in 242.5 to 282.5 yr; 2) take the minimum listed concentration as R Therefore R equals 149.7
